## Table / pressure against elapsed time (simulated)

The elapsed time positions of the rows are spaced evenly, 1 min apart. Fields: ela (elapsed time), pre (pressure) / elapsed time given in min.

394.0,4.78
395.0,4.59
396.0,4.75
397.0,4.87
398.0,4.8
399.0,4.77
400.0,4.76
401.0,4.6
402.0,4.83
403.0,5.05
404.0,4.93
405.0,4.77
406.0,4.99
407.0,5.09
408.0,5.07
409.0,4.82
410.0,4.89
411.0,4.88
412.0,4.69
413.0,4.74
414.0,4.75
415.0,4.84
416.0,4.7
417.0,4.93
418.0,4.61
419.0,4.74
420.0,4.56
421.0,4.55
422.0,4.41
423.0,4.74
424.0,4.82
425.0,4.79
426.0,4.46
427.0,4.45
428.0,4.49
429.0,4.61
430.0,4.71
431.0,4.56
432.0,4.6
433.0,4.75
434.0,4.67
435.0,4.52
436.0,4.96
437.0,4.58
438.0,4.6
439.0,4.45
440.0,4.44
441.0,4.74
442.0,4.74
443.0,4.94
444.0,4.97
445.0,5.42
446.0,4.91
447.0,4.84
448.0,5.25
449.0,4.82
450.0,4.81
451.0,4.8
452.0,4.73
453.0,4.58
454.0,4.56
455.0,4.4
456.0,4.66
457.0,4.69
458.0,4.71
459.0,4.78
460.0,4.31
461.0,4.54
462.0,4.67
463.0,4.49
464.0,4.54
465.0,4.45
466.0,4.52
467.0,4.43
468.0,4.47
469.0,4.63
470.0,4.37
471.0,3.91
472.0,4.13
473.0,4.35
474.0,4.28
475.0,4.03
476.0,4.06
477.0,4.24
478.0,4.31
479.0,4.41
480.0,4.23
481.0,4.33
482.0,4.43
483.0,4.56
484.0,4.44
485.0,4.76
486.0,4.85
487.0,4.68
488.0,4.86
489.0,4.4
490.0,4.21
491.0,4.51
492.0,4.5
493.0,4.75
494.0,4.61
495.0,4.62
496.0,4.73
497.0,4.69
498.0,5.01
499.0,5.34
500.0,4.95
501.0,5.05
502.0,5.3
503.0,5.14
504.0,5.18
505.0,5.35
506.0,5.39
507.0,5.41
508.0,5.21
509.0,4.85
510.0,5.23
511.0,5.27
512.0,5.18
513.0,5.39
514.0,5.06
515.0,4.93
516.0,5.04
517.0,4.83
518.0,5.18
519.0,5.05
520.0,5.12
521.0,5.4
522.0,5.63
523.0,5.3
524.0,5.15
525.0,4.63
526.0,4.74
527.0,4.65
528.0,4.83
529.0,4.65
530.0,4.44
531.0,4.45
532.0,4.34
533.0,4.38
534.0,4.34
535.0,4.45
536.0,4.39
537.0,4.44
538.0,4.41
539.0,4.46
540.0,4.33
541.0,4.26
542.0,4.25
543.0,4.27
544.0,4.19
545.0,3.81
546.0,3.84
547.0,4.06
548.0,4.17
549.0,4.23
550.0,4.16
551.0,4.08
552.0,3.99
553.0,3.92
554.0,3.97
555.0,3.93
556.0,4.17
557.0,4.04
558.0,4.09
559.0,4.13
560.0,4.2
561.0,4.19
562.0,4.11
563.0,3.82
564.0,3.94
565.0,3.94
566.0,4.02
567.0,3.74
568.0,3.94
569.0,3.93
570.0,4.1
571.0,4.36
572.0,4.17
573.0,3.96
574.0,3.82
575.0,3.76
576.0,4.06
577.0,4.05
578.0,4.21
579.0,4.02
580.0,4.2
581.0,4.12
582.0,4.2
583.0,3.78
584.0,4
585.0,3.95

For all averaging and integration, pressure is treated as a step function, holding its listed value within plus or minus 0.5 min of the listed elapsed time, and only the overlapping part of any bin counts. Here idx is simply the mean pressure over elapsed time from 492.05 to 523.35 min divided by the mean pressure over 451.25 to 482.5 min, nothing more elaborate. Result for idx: 1.1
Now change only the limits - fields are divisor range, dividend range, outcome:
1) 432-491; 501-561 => 1.01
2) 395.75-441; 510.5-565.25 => 0.95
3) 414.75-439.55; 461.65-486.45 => 0.95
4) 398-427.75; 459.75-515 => 0.98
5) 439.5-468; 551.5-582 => 0.86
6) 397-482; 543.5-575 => 0.87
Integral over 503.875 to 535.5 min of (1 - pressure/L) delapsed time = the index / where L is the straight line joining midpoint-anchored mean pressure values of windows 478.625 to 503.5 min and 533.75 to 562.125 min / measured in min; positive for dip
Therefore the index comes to -3.8 min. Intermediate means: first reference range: 4.7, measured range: 4.97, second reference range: 4.17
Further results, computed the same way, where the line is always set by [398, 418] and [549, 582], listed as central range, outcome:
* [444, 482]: 0.2 min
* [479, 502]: -1.3 min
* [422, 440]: 0.4 min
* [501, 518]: -3.3 min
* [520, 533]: -1.8 min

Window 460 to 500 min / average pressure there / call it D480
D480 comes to 4.5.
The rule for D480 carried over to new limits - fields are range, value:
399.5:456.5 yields 4.75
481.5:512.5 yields 4.89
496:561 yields 4.66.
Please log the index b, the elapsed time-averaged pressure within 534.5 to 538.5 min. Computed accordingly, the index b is 4.42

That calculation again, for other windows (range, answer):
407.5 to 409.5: 4.95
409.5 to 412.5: 4.82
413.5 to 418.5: 4.77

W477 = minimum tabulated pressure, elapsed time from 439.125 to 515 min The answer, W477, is 3.91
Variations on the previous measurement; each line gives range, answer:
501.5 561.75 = 3.81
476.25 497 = 4.21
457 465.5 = 4.31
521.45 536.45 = 4.34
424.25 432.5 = 4.45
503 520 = 4.83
